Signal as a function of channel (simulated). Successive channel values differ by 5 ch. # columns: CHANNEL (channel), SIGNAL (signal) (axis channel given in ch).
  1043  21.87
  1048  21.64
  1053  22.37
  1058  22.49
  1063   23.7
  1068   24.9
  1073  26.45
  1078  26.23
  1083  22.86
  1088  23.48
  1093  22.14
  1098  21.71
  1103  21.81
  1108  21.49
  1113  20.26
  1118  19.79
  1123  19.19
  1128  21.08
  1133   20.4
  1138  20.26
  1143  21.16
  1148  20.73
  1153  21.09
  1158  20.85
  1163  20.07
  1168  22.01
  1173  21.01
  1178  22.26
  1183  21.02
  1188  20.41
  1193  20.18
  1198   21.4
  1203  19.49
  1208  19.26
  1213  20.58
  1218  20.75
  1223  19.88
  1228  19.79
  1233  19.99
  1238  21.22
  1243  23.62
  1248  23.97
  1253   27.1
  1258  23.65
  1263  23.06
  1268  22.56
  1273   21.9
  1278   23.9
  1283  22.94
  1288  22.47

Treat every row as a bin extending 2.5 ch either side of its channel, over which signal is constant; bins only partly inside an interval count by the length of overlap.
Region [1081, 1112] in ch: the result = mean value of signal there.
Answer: 22.1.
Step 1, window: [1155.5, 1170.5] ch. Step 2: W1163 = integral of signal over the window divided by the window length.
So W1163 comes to 21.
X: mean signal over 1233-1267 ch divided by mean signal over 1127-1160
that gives 1.1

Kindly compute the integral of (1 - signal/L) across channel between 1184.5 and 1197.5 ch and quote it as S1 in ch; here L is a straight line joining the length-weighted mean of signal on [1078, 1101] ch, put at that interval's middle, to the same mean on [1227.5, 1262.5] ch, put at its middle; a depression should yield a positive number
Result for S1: 1.4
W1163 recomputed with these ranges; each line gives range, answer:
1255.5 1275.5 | 22.8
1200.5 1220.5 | 20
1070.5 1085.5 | 25.2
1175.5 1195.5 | 21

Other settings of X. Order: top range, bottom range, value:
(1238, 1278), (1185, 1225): 1.16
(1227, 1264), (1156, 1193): 1.09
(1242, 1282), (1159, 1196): 1.13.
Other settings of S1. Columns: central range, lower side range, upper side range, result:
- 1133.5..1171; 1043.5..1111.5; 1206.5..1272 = 2.9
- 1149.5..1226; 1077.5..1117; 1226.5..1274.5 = 6.3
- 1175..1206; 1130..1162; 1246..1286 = 1.4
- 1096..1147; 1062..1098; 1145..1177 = 4.1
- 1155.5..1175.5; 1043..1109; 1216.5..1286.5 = 1.6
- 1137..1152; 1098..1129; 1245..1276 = 0.4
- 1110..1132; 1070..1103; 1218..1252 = 2.9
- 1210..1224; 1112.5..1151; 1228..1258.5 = 1.2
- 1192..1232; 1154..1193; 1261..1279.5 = 2.9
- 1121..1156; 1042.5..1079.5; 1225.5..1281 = 4.2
